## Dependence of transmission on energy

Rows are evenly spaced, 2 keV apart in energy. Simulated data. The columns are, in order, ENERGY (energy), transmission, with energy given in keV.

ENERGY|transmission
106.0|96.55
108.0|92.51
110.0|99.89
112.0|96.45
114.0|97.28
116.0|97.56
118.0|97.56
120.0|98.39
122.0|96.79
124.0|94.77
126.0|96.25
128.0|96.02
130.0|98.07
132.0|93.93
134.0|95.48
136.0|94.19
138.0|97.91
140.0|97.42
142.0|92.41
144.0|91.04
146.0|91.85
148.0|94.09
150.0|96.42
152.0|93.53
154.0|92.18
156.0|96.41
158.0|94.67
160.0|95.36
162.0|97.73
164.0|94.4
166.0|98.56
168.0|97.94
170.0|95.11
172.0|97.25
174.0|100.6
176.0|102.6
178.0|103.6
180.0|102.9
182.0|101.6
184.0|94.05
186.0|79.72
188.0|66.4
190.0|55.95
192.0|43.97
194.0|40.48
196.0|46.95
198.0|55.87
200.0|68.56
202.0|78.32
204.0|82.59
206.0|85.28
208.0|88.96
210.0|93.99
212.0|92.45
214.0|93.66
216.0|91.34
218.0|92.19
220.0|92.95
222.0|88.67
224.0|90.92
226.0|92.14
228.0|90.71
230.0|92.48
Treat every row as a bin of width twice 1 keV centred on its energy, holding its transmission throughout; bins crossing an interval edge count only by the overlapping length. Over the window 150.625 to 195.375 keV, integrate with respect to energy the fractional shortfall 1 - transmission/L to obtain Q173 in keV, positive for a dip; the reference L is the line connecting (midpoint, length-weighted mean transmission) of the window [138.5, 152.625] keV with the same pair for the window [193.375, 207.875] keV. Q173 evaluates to -3.8 keV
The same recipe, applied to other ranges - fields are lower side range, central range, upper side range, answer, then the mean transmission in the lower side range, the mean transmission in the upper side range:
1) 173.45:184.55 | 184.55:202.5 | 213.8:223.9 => 6.94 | 101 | 91.5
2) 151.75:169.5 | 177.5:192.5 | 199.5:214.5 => 1.52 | 95.7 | 85.8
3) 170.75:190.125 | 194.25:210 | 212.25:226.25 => 3.37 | 92.1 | 91.7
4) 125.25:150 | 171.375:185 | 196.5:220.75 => -1.83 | 94.9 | 83.8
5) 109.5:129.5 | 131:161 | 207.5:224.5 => 0.36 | 97.1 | 91.8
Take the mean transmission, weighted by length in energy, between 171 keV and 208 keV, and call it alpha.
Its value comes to 78.4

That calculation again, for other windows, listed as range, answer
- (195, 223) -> 82.3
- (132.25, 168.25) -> 95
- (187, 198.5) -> 51.4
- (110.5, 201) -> 89.6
